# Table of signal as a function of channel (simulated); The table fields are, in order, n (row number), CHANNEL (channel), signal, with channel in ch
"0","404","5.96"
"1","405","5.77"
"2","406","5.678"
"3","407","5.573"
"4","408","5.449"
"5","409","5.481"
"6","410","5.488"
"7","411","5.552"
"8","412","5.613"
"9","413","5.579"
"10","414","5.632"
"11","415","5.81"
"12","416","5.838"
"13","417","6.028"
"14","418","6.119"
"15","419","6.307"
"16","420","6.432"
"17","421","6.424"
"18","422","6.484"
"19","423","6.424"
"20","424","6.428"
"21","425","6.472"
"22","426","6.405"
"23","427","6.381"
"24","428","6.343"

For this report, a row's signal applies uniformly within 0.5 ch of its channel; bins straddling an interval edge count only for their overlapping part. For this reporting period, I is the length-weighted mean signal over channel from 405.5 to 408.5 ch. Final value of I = 5.57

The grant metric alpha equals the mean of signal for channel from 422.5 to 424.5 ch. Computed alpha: 6.43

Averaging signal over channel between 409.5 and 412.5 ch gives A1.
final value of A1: 5.55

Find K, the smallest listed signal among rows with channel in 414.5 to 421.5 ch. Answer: 5.81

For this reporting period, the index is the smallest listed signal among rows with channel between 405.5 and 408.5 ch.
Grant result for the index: 5.449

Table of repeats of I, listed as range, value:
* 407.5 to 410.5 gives 5.47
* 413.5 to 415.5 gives 5.72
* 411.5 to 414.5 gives 5.61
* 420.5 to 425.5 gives 6.45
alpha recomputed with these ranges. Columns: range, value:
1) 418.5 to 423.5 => 6.41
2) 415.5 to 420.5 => 6.14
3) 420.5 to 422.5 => 6.45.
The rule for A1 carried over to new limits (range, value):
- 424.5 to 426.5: 6.44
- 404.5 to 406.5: 5.72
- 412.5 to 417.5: 5.78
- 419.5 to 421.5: 6.43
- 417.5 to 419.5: 6.21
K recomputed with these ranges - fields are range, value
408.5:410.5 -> 5.481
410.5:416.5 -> 5.552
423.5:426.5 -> 6.405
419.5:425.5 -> 6.424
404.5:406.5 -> 5.678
